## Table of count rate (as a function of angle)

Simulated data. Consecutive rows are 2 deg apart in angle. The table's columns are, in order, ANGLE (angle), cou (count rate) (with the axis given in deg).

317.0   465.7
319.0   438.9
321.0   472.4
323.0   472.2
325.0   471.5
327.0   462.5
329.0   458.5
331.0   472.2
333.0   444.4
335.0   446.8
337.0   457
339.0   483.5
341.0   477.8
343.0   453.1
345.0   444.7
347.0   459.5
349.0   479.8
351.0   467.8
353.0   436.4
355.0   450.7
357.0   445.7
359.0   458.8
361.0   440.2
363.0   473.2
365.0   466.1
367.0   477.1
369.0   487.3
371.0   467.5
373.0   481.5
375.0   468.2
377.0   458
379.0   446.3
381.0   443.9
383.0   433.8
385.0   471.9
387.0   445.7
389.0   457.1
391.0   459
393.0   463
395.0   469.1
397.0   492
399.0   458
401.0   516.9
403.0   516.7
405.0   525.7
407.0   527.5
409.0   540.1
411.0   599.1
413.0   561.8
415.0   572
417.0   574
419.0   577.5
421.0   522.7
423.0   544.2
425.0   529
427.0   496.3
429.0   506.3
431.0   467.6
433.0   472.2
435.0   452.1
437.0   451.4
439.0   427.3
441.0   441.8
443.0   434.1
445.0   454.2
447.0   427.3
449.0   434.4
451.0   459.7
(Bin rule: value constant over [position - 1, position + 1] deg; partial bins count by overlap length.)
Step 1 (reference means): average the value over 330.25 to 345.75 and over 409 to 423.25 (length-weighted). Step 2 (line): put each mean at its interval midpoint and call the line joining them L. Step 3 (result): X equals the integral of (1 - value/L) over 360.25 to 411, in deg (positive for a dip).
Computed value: 4.4 deg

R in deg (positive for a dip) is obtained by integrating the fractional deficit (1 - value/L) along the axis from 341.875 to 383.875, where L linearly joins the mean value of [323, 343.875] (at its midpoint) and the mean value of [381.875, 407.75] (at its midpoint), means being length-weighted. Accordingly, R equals 1.04 deg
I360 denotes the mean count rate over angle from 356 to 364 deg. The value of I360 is 454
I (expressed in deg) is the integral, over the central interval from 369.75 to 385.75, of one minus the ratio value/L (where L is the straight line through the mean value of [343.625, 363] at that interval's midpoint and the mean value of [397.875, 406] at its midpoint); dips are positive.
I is 0.7 deg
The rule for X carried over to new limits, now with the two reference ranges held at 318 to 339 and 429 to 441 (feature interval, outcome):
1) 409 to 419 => -2.5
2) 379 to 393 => 0.2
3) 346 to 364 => 0.1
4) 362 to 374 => -0.4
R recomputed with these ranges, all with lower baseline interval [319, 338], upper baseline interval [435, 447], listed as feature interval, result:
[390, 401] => -0.57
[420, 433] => -1.88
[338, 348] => -0.12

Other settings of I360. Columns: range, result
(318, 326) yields 464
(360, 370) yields 469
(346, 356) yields 459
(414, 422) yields 562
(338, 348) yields 464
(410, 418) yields 577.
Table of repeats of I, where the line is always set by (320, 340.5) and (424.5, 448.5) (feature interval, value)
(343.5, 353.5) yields 0.1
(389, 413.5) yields -2.4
